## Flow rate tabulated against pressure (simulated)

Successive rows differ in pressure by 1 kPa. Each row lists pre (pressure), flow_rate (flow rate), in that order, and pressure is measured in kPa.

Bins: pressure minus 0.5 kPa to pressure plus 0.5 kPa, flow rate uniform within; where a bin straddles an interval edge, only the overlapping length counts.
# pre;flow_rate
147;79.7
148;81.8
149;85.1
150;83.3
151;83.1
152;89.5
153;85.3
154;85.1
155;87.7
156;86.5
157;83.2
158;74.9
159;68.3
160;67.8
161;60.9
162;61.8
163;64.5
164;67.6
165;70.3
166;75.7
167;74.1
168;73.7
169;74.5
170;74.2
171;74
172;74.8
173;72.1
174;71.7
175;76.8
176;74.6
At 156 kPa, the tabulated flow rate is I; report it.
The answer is 86.5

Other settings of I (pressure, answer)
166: 75.7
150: 83.3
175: 76.8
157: 83.2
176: 74.6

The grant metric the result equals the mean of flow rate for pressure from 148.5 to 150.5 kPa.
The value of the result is 84.2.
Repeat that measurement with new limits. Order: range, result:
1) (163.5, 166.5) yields 71.2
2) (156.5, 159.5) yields 75.5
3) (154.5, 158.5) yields 83.1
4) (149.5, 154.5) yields 85.3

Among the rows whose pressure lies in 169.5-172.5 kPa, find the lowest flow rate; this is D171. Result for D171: 74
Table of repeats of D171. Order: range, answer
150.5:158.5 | 74.9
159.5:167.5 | 60.9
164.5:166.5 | 70.3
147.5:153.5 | 81.8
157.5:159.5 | 68.3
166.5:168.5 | 73.7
